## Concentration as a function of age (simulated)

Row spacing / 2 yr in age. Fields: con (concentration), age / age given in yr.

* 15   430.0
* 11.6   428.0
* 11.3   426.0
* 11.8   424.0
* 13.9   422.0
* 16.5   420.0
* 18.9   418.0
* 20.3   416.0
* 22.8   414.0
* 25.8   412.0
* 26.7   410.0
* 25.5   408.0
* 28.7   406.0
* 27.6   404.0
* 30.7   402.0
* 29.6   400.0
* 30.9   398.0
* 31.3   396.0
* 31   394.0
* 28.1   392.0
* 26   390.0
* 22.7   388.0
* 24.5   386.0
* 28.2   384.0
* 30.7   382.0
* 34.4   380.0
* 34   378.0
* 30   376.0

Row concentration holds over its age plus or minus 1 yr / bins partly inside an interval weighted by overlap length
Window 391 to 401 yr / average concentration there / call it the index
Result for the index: 30.2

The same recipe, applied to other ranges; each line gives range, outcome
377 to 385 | 31.8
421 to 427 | 12.3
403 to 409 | 27.3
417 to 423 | 16.4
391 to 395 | 29.6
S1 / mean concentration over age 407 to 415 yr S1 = 25.2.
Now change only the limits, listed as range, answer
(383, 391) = 25.4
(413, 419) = 20.7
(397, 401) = 30.2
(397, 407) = 29.5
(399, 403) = 30.1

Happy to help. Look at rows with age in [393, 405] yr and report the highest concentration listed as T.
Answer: 31.3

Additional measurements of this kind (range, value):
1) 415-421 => 20.3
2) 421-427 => 13.9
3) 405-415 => 28.7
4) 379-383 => 34.4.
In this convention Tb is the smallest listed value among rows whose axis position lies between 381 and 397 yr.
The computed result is 22.7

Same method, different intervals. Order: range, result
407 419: 18.9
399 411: 25.5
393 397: 31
